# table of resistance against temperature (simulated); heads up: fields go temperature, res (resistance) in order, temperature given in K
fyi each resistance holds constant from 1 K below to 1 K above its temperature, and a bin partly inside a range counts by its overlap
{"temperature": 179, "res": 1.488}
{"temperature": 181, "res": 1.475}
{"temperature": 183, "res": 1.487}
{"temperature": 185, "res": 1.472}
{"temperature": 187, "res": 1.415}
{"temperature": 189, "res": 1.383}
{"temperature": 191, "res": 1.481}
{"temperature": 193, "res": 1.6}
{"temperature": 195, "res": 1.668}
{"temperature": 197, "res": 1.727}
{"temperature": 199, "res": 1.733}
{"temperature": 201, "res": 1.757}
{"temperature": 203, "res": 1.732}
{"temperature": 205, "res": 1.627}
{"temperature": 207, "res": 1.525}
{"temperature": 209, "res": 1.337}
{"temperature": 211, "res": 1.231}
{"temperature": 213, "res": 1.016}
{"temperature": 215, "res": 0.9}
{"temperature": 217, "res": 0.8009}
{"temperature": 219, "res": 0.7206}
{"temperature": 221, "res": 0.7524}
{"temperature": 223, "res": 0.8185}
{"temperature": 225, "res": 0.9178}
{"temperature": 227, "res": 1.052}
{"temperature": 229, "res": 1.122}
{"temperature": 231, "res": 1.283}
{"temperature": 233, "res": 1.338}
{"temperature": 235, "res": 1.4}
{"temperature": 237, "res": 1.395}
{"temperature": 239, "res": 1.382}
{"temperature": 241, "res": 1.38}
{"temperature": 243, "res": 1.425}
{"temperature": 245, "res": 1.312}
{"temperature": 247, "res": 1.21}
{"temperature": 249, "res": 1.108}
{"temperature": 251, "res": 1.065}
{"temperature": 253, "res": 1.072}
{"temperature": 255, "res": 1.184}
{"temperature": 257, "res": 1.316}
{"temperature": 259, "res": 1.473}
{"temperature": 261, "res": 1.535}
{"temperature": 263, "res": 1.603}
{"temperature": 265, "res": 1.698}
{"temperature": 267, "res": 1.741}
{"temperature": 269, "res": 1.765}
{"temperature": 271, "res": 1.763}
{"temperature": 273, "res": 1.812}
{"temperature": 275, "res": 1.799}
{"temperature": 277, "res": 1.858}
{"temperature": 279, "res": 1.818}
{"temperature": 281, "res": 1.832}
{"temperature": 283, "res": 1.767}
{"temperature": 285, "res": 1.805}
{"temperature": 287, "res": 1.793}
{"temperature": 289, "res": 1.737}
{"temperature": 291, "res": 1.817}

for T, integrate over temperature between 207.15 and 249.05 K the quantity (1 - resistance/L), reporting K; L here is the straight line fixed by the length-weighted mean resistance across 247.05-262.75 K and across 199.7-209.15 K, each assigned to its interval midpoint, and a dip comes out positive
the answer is 8.6 K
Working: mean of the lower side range 1.62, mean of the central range 1.15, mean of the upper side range 1.26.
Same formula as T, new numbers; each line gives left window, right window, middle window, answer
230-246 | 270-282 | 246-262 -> 3.2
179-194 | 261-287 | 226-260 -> 8.1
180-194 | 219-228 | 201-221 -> -2.2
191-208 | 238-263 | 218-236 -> 5.1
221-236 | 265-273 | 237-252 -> 0.8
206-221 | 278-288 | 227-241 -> -0.3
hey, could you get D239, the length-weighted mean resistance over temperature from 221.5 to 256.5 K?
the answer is 1.2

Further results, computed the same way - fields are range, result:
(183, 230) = 1.3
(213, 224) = 0.818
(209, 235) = 1.02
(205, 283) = 1.35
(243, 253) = 1.19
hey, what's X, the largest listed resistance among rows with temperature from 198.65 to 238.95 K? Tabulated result 1.757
